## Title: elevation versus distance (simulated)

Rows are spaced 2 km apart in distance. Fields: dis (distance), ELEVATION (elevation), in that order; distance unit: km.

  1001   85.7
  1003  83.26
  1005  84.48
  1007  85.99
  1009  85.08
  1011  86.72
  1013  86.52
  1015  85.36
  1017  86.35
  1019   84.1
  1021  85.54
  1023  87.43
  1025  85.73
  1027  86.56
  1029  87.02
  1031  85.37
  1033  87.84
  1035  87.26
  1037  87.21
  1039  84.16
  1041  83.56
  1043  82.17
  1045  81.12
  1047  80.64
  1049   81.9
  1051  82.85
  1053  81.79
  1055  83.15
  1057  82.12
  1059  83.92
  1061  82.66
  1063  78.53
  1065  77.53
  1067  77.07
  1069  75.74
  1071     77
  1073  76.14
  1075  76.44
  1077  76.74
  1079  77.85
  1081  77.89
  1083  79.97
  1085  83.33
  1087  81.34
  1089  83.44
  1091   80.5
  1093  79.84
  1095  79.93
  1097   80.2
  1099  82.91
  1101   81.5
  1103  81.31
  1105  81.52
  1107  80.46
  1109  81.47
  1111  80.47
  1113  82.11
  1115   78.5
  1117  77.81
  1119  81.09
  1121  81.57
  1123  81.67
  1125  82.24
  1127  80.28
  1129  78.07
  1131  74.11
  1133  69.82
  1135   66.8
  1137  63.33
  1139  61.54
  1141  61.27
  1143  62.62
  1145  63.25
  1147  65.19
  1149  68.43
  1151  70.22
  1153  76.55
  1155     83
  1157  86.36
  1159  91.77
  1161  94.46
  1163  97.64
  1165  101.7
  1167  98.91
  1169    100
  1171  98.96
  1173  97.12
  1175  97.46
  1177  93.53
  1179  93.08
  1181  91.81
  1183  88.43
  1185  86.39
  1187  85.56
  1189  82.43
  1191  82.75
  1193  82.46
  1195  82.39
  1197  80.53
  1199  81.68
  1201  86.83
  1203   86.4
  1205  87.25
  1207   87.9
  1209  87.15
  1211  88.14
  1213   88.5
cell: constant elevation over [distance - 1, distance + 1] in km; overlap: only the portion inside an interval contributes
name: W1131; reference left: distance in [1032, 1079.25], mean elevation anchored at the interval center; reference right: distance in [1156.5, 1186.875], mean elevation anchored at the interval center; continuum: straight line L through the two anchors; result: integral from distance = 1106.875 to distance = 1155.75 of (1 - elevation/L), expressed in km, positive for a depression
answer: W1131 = 8.6 km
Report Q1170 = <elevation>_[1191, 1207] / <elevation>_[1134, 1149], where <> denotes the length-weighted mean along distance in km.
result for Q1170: 1.3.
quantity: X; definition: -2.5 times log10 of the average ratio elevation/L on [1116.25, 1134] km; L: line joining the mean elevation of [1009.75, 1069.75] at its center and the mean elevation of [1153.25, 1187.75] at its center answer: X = 0.14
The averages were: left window 83.6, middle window 78.5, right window 93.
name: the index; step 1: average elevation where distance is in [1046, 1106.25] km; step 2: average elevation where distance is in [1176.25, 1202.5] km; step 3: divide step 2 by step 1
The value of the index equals 1.07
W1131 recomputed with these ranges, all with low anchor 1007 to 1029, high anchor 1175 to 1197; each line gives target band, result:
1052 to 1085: 2.73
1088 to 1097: 0.59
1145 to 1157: 1.91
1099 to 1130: 2.10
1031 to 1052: 0.54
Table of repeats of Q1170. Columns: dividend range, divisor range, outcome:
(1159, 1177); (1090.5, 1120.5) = 1.21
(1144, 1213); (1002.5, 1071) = 1.04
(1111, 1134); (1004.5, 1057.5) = 0.93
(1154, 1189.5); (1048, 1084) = 1.17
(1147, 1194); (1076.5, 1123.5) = 1.10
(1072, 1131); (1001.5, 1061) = 0.95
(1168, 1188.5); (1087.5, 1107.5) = 1.15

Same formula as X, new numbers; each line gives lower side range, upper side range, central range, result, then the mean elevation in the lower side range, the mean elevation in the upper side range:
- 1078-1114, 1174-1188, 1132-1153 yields 0.30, 80.9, 90.9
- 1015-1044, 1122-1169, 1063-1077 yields 0.08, 85.7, 77.8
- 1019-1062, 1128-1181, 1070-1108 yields 0.04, 84.3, 81.6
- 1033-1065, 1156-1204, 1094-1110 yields 0.06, 82.9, 90.4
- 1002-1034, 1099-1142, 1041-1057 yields 0.01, 85.8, 76.7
